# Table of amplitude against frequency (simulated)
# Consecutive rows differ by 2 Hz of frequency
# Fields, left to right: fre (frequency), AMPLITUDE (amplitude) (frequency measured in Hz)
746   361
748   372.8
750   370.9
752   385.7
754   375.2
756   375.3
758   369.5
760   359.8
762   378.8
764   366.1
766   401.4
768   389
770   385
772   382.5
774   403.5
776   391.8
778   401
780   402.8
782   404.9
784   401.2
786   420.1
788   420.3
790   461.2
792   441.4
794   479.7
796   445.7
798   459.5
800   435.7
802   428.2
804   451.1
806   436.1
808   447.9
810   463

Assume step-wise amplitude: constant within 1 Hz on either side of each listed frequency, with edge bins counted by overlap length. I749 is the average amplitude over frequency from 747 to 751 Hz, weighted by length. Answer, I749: 372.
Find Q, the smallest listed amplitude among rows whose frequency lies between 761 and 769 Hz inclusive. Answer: 366.1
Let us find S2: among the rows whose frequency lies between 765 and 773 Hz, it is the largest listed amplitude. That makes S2 401.4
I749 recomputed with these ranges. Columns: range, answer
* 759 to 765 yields 368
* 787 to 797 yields 450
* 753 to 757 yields 375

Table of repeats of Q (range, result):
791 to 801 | 435.7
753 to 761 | 359.8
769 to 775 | 382.5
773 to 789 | 391.8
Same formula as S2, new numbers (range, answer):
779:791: 461.2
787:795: 479.7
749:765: 385.7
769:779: 403.5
